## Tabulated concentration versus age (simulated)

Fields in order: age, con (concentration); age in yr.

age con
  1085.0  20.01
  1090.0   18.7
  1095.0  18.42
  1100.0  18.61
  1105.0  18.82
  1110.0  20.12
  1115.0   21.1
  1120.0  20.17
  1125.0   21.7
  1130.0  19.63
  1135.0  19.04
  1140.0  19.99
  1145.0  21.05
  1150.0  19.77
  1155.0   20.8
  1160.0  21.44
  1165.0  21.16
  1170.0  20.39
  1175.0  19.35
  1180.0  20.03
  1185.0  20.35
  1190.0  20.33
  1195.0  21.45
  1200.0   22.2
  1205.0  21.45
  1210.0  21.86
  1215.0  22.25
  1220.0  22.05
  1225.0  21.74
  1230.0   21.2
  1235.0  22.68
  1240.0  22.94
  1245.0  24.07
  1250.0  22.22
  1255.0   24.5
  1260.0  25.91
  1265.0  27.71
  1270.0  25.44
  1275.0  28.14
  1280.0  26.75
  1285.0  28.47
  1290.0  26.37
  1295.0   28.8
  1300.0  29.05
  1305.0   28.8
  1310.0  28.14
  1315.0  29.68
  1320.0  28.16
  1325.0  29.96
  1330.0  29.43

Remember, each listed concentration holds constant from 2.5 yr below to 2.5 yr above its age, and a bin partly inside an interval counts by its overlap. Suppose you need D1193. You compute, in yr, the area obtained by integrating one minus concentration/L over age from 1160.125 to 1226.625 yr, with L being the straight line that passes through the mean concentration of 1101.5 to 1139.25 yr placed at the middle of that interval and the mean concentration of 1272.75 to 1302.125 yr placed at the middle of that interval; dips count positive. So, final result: 6.6 yr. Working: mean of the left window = 20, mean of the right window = 27.9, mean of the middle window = 21.1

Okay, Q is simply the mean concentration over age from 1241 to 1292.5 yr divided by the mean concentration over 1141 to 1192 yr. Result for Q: 1.26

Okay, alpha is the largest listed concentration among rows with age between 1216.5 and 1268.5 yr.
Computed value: 27.71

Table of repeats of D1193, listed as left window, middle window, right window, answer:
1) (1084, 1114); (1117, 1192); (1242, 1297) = 3.7 yr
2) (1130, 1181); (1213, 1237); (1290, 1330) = 2.1 yr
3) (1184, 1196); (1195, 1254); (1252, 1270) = 2.2 yr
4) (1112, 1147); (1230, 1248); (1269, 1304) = 1.8 yr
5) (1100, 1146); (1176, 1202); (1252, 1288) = 2.6 yr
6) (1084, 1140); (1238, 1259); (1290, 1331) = 1.9 yr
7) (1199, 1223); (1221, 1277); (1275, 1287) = 2.1 yr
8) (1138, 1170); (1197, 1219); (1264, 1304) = 1.5 yr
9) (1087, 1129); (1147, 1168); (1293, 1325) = 1.1 yr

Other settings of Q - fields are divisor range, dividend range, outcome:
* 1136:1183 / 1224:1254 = 1.11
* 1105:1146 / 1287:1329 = 1.42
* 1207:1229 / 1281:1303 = 1.28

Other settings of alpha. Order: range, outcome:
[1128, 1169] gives 21.44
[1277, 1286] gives 28.47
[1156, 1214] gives 22.2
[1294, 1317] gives 29.68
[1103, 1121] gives 21.1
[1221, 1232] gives 21.74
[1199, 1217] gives 22.25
